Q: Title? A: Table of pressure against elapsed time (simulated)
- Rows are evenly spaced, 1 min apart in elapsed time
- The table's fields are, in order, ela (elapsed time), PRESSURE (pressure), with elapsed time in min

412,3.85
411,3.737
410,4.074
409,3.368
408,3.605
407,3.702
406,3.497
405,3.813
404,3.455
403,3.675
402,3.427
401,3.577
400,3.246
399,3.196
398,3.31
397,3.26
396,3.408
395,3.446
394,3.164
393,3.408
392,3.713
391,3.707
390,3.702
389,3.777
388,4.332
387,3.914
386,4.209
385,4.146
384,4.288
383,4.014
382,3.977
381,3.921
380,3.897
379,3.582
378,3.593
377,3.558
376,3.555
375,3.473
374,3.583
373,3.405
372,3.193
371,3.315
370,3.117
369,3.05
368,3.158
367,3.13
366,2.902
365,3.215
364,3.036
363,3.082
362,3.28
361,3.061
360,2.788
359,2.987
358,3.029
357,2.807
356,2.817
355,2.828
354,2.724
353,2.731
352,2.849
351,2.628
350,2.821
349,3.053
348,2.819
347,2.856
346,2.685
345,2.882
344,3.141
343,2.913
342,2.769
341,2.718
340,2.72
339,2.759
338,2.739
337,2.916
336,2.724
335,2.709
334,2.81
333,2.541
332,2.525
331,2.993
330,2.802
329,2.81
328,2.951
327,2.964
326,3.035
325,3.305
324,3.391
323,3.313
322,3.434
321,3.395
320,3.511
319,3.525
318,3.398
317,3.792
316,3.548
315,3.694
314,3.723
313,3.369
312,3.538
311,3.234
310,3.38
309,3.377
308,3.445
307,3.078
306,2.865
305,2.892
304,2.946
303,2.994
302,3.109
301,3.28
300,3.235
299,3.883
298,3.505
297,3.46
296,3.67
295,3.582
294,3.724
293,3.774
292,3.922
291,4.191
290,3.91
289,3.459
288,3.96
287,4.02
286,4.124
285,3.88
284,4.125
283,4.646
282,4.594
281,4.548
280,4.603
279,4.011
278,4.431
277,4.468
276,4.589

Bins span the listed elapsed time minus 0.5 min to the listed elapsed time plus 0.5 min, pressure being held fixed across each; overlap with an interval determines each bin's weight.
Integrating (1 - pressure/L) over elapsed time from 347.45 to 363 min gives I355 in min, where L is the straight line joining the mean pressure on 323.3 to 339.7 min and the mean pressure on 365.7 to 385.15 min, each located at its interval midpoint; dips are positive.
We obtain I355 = 1.7 min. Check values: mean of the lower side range 2.88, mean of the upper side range 3.54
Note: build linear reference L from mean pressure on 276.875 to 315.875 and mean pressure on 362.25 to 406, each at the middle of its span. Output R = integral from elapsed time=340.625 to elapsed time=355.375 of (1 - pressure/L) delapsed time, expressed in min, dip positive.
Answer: 3.2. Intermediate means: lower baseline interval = 3.7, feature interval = 2.83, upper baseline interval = 3.53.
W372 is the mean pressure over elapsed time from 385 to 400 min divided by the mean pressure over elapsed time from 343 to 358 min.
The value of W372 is 1.27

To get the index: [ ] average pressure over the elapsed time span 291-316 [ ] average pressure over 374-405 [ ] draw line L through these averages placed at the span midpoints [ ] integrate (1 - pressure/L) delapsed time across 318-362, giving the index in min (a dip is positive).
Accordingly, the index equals 7.4 min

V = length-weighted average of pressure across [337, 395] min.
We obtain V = 3.25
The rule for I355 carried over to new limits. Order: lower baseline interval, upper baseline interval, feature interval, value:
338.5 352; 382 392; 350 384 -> 2.1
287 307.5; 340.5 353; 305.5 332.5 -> -0.6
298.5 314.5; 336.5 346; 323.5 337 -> 0.4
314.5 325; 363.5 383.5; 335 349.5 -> 2.7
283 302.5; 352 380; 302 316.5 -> 1.3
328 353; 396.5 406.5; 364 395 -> -3.6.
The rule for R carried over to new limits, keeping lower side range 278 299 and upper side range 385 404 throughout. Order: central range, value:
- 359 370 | 1.9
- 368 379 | 0.9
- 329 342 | 3.6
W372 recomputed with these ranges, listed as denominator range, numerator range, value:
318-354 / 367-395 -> 1.24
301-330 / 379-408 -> 1.12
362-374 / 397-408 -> 1.10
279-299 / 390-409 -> 0.87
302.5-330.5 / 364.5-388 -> 1.10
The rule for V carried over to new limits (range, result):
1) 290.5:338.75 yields 3.27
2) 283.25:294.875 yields 3.92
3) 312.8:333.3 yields 3.24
